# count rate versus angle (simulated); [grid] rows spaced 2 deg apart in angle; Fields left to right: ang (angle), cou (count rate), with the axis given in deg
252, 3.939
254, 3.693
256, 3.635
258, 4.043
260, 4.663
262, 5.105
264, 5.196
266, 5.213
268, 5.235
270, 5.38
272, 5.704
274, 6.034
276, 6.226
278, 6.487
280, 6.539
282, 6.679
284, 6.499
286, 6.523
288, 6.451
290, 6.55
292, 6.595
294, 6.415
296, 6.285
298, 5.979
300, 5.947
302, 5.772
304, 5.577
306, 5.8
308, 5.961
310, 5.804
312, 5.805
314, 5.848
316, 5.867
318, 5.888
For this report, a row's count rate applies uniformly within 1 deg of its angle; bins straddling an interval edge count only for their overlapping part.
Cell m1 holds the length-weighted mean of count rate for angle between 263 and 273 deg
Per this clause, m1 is 5.35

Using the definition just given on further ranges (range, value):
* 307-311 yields 5.88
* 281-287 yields 6.57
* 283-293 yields 6.52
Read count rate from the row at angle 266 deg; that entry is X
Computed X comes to 5.213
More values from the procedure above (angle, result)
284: 6.499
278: 6.487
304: 5.577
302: 5.772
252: 3.939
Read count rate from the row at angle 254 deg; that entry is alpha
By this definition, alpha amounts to 3.693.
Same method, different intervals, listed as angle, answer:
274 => 6.034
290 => 6.55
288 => 6.451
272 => 5.704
